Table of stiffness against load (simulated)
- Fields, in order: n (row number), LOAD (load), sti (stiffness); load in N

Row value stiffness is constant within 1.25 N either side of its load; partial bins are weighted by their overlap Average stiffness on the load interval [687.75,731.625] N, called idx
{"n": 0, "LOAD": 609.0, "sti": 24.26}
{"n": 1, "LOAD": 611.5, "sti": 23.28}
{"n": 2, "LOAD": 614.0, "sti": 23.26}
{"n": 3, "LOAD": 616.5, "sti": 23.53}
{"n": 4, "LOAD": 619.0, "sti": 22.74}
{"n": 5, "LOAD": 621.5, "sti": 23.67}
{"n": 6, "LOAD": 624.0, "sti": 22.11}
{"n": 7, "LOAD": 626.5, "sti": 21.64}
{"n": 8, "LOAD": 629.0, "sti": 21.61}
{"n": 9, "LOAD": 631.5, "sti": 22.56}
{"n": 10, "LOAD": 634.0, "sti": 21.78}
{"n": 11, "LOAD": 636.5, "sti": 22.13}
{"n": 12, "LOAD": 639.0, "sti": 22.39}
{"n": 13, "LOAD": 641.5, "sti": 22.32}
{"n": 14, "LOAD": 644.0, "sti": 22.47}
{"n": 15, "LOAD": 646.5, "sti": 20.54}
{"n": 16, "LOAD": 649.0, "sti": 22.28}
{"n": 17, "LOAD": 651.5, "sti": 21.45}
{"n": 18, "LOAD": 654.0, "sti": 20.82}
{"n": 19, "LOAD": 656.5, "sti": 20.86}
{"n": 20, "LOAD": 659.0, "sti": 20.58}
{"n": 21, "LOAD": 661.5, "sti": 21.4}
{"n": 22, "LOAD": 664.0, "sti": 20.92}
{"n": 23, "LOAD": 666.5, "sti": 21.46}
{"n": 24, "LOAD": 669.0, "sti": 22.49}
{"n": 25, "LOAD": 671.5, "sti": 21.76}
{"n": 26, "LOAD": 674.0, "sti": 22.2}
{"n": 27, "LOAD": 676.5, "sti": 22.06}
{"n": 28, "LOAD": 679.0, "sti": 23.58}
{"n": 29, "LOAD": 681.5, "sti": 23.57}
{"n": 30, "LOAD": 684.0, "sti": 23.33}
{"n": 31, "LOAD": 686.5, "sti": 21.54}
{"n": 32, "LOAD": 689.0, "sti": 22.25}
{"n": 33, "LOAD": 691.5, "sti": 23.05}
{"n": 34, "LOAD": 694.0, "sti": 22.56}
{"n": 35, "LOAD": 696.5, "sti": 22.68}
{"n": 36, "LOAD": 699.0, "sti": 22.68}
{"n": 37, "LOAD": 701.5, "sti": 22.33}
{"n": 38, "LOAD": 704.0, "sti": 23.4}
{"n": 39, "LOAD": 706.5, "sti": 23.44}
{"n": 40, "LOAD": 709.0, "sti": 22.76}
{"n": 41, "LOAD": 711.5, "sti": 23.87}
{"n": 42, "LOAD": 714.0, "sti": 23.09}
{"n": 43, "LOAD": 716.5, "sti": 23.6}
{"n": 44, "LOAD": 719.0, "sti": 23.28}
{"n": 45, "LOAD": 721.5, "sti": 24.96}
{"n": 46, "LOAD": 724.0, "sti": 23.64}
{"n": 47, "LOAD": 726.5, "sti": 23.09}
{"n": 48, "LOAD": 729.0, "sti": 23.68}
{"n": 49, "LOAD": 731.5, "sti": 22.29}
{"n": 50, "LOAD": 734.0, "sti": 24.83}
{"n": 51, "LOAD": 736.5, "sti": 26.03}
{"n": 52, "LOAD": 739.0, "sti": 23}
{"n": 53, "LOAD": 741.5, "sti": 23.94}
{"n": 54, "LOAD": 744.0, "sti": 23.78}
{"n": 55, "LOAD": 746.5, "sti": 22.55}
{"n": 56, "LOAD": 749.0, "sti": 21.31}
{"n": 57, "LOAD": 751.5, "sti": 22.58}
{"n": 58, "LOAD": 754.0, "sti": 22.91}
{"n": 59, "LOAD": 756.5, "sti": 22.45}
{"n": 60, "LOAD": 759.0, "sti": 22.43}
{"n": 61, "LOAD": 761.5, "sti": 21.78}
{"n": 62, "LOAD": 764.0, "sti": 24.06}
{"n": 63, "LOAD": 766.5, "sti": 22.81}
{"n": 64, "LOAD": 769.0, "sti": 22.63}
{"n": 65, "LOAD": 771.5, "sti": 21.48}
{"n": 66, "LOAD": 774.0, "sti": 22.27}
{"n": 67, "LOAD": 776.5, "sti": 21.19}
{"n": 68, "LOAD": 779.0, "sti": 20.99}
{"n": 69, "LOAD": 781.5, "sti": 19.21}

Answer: 23.2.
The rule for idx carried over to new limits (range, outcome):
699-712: 23.1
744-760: 22.5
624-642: 22.1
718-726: 23.9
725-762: 23.1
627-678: 21.7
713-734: 23.5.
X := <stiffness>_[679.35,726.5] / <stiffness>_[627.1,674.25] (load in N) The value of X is 1.1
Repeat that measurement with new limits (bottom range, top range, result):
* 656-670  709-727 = 1.11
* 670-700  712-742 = 1.05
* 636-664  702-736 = 1.09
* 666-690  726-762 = 1.03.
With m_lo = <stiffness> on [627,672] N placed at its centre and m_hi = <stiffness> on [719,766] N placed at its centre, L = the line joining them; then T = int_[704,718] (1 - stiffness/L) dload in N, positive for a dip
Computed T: -0.38 N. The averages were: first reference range 21.7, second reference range 23.3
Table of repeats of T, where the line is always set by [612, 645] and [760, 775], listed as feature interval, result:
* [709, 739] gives -1.7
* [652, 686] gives 0.9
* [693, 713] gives -0.4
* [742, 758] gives -0.1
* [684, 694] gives 0.0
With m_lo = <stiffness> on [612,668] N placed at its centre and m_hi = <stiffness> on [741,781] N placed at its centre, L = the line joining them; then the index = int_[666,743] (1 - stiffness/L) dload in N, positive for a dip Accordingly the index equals -3.3 N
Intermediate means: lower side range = 22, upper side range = 22.4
